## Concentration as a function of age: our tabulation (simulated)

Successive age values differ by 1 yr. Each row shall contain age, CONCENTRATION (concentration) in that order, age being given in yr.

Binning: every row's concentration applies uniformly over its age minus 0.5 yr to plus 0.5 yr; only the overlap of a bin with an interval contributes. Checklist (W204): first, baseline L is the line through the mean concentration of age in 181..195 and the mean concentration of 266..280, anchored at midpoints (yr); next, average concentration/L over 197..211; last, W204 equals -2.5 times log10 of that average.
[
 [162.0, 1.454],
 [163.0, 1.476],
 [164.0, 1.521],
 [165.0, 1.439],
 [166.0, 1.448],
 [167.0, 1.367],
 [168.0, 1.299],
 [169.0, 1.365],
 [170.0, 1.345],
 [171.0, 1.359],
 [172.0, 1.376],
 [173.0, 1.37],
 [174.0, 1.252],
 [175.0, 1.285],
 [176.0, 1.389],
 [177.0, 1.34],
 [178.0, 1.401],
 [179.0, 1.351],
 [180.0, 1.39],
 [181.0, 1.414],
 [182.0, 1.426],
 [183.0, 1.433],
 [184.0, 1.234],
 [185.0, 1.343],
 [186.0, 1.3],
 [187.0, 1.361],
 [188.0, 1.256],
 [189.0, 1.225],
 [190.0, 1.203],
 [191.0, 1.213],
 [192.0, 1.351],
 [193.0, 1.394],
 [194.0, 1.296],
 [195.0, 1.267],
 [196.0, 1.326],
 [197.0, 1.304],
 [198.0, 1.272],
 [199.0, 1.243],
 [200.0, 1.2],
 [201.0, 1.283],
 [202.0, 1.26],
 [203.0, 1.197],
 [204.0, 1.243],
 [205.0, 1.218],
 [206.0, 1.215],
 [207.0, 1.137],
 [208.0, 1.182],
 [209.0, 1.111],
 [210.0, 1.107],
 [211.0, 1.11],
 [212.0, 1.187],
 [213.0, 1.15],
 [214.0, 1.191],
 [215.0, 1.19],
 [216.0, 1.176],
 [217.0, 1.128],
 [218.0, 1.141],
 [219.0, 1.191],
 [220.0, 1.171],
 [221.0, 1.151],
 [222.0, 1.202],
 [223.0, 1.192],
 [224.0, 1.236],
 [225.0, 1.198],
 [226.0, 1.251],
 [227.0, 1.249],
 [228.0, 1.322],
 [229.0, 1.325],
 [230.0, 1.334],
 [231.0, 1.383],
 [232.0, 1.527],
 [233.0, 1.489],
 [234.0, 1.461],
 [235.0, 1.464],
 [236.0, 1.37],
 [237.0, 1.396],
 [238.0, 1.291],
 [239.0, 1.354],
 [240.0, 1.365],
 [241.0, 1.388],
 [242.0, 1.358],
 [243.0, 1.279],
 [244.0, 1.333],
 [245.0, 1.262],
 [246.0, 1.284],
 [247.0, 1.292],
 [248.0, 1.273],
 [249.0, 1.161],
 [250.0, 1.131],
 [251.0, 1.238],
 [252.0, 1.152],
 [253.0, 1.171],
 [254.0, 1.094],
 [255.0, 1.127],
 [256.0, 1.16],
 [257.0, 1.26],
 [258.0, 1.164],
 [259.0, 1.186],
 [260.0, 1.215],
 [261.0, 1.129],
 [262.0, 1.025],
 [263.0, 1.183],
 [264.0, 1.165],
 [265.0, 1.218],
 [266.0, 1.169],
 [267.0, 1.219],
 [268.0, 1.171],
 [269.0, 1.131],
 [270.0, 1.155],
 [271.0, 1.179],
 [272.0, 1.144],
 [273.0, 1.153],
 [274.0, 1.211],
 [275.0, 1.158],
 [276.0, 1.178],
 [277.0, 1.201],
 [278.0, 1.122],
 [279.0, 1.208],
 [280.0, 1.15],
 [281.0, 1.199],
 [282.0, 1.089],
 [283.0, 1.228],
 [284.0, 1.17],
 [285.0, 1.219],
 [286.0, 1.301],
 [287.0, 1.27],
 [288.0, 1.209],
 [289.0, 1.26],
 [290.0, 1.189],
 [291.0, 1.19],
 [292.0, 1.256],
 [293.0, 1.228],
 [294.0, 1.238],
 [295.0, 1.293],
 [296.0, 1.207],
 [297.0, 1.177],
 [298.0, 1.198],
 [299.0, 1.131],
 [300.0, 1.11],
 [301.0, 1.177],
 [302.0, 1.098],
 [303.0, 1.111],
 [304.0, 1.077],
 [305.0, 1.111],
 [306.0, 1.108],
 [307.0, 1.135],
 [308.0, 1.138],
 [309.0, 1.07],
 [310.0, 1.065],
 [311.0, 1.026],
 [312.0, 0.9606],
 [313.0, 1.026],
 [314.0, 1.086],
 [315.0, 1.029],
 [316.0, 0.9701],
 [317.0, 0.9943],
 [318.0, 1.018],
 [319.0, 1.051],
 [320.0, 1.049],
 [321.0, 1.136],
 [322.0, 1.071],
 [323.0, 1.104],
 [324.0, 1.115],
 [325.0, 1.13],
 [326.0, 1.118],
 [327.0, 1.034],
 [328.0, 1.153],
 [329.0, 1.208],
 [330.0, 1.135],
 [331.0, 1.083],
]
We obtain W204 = 0.07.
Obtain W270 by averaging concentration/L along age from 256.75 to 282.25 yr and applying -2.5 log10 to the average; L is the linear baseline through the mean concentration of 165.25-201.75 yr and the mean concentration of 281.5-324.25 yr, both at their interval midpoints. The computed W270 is 0.02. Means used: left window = 1.32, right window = 1.13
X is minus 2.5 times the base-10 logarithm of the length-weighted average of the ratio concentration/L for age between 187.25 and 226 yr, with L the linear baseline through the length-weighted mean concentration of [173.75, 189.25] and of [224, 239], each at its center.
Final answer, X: 0.11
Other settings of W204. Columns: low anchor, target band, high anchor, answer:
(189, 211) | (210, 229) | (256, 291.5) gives 0.027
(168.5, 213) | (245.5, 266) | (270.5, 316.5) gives 0.018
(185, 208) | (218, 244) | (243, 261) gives -0.075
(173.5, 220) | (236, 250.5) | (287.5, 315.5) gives -0.082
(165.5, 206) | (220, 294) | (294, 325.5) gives -0.040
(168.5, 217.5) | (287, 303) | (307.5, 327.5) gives -0.093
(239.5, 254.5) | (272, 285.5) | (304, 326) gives -0.008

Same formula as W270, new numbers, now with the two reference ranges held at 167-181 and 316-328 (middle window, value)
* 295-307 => -0.029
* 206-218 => 0.112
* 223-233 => -0.057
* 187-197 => 0.026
